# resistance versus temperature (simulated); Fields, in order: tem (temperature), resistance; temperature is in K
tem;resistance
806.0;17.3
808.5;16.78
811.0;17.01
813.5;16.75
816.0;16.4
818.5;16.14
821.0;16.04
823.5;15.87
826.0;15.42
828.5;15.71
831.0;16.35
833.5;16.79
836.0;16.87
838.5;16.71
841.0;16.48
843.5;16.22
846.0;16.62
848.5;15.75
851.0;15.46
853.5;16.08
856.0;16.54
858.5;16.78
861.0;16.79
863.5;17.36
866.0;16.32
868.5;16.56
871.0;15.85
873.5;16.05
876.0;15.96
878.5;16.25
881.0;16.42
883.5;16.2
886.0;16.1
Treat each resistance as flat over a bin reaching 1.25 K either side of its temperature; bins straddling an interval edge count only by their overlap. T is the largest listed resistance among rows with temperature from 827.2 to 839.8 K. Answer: 16.87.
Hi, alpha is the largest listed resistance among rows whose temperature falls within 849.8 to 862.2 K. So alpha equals 16.79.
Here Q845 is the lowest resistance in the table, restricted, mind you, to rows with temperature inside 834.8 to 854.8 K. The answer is 15.46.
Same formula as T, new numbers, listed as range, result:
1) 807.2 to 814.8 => 17.01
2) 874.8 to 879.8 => 16.25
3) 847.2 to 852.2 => 15.75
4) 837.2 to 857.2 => 16.71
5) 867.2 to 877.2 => 16.56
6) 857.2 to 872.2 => 17.36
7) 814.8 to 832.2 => 16.4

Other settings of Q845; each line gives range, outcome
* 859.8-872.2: 15.85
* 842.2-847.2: 16.22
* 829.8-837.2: 16.35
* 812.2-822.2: 16.04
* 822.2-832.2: 15.42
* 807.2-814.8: 16.75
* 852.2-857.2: 16.08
